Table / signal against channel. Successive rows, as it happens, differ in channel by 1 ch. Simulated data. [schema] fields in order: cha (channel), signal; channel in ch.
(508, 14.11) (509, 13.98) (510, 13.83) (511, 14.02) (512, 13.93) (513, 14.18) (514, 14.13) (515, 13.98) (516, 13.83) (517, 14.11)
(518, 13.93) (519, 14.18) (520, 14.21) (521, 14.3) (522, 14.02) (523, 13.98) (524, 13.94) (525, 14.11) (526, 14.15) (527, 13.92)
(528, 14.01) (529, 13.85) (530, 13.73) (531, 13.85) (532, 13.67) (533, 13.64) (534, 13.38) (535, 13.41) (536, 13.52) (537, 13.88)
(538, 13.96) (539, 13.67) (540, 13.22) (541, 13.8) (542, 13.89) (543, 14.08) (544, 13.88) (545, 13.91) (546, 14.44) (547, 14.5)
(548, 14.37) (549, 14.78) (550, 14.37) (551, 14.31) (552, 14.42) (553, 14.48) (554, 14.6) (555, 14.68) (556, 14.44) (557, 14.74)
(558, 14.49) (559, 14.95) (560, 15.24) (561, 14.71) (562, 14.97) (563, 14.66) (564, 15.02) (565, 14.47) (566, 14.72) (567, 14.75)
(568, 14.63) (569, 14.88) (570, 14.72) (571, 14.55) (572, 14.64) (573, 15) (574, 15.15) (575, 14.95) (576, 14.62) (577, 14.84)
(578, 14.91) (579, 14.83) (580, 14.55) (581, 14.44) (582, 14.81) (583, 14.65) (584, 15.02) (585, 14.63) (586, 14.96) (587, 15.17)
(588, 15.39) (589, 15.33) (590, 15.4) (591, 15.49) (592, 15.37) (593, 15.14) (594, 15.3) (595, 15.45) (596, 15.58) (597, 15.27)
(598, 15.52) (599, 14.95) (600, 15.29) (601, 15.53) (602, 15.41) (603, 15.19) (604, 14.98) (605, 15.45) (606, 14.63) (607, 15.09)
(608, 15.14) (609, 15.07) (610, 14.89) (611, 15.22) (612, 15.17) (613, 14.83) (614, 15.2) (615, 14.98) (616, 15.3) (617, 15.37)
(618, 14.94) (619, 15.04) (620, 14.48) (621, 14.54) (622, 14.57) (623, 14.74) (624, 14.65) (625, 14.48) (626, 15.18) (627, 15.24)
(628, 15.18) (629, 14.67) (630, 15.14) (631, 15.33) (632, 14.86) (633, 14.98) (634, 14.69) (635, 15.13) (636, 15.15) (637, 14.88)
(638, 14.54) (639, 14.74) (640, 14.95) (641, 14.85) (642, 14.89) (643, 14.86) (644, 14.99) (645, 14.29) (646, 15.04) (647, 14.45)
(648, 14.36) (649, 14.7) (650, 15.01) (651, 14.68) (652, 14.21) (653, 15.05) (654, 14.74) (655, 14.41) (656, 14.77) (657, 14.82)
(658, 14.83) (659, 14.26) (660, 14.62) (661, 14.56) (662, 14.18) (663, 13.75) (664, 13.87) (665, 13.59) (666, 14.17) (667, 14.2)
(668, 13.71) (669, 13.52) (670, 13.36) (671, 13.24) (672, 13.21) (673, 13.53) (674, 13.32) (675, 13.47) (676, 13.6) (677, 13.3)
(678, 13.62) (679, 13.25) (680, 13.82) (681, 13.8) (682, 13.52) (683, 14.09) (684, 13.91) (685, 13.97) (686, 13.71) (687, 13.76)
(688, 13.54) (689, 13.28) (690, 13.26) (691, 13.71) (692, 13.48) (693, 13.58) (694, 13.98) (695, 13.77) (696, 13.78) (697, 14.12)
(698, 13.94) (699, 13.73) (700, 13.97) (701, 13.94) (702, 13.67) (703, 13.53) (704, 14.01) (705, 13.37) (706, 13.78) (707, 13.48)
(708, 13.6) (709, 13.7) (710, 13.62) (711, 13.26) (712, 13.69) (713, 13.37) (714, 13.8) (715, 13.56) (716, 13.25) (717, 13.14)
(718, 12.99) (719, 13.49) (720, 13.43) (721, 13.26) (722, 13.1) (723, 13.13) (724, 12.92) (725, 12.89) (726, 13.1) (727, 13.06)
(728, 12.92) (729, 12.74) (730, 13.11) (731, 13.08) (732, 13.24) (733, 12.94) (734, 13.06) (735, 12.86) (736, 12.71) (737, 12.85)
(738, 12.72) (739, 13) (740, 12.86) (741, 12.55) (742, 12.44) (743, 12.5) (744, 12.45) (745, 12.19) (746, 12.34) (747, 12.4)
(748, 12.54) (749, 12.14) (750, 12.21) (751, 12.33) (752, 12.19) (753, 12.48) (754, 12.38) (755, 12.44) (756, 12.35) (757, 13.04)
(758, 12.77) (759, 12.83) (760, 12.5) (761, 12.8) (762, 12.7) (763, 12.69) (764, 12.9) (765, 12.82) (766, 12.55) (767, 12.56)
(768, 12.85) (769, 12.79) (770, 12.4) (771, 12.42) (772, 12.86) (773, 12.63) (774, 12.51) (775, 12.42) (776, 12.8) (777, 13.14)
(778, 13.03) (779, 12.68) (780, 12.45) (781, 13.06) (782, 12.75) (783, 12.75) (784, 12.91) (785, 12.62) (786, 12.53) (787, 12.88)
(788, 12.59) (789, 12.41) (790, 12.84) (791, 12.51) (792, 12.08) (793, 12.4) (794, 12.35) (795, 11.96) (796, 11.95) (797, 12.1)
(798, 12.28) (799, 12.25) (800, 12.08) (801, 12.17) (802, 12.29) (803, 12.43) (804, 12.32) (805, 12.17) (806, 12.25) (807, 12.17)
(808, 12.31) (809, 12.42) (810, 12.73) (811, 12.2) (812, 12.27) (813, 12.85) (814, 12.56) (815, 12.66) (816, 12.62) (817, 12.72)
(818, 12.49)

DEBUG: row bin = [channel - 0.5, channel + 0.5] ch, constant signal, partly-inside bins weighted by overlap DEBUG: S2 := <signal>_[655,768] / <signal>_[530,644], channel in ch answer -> 0.9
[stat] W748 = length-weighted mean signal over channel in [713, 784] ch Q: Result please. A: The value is 12.8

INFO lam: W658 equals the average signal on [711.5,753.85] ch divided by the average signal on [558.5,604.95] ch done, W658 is 0.9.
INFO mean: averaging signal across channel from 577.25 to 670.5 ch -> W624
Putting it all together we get 14.8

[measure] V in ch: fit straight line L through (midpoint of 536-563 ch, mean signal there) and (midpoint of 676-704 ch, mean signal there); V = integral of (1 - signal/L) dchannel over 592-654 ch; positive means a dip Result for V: -4.3 ch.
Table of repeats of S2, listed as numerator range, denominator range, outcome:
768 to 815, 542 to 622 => 0.84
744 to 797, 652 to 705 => 0.91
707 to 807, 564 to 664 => 0.85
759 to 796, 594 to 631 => 0.84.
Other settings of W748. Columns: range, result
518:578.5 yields 14.3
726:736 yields 13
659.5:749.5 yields 13.4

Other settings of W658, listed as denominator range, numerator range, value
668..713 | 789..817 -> 0.91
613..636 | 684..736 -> 0.90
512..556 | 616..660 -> 1.06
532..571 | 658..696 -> 0.96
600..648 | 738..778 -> 0.84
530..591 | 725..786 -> 0.88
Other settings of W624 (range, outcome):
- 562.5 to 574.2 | 14.8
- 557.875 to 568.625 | 14.8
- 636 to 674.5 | 14.4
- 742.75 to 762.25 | 12.5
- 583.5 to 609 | 15.2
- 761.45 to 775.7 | 12.7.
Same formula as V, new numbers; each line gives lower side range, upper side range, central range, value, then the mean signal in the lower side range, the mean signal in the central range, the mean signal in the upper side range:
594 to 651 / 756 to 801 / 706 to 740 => 0.6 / 15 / 13.2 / 12.6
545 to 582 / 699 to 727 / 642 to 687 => -0.8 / 14.7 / 14.1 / 13.4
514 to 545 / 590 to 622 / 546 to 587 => -0.6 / 13.9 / 14.7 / 15.1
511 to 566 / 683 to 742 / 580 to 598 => -1.5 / 14.2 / 15.1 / 13.4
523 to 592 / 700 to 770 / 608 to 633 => -1.9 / 14.5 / 15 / 13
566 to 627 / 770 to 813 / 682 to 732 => 0.3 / 15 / 13.5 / 12.5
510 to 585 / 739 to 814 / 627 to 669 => -3.4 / 14.3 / 14.6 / 12.5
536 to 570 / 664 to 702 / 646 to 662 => -0.9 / 14.4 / 14.6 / 13.7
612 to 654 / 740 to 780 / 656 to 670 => 0.2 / 14.9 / 14.2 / 12.6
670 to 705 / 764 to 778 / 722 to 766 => 1.0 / 13.7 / 12.7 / 12.7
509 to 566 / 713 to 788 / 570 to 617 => -4.3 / 14.2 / 15.1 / 12.8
